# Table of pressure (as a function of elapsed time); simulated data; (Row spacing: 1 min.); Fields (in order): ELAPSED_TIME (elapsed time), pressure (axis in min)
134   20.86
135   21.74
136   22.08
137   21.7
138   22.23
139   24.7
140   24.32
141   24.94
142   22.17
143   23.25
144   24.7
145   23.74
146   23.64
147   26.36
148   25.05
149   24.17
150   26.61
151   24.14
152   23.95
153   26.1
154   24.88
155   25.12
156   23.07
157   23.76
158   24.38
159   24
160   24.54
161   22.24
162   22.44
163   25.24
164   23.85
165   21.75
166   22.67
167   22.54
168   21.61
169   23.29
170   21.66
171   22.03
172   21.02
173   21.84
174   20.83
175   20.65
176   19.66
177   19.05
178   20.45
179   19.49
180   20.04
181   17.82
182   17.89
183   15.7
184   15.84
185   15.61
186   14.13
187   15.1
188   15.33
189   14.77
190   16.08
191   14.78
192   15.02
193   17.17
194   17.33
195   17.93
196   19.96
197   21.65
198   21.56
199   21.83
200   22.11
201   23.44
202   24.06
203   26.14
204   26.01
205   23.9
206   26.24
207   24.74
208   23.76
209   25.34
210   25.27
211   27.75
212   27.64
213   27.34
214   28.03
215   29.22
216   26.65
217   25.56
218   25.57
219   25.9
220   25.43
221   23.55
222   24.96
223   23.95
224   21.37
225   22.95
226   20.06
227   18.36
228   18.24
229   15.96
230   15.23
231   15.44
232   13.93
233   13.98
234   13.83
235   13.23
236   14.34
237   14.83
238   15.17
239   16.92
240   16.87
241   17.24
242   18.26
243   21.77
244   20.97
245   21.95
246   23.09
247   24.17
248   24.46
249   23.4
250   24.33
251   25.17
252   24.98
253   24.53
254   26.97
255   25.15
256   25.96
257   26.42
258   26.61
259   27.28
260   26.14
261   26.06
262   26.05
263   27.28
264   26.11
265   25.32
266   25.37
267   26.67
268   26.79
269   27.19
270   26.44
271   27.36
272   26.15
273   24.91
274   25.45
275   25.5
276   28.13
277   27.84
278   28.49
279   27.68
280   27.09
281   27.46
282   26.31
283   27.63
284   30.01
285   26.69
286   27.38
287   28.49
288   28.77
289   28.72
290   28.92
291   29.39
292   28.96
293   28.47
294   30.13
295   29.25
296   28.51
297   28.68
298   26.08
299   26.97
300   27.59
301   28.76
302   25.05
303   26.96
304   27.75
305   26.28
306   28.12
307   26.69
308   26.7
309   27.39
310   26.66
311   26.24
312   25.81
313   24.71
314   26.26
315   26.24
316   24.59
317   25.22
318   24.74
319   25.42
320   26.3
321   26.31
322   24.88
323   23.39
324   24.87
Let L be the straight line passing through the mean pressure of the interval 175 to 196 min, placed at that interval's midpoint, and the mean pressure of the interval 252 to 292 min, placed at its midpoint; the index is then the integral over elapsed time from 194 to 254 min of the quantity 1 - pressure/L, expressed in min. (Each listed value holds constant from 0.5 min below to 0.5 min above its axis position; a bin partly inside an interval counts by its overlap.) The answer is -1.9 min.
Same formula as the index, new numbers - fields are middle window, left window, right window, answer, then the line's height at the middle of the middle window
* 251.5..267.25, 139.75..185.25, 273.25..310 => 0.2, 26.4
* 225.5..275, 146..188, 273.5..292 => 7.7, 26.1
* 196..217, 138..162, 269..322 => 0.3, 25.4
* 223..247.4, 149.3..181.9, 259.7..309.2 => 7.1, 25.3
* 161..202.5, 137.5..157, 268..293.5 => 9.1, 25.2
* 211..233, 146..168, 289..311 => 2.7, 25.7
